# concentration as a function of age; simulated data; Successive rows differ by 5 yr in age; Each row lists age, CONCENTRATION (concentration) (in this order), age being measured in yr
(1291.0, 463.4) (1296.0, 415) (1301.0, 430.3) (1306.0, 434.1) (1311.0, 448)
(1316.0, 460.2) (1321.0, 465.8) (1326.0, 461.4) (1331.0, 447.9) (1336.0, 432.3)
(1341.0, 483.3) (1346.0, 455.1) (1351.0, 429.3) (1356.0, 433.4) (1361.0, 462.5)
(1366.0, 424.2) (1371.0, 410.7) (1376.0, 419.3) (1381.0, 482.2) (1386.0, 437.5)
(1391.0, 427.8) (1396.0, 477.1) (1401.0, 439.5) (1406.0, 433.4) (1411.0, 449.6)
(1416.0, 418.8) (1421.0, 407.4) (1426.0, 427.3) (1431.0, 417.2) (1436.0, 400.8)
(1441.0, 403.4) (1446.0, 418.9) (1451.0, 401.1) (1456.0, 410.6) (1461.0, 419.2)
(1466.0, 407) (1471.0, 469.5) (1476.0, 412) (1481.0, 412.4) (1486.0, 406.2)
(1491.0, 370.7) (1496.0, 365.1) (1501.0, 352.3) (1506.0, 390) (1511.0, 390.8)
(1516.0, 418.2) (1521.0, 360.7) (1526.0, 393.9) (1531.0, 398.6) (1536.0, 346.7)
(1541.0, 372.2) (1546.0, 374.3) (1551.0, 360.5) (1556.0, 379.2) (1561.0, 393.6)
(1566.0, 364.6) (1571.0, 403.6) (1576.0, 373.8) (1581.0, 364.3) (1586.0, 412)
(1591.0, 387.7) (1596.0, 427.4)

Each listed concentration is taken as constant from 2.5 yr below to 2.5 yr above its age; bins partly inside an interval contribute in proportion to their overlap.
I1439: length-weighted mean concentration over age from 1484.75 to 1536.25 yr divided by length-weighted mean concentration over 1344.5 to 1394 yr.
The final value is 0.9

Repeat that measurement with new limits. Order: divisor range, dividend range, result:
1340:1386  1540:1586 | 0.85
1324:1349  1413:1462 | 0.91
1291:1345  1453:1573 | 0.87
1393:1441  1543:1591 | 0.89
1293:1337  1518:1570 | 0.85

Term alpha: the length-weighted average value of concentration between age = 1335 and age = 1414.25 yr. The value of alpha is 444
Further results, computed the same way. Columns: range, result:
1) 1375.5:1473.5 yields 429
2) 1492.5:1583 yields 378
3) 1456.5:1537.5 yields 396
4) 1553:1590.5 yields 384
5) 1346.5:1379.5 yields 433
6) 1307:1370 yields 449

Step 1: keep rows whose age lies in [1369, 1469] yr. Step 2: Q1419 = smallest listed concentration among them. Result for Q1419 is 400.8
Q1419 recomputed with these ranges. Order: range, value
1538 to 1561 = 360.5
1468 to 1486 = 406.2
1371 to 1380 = 410.7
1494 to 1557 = 346.7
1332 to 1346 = 432.3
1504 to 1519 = 390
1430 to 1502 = 352.3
